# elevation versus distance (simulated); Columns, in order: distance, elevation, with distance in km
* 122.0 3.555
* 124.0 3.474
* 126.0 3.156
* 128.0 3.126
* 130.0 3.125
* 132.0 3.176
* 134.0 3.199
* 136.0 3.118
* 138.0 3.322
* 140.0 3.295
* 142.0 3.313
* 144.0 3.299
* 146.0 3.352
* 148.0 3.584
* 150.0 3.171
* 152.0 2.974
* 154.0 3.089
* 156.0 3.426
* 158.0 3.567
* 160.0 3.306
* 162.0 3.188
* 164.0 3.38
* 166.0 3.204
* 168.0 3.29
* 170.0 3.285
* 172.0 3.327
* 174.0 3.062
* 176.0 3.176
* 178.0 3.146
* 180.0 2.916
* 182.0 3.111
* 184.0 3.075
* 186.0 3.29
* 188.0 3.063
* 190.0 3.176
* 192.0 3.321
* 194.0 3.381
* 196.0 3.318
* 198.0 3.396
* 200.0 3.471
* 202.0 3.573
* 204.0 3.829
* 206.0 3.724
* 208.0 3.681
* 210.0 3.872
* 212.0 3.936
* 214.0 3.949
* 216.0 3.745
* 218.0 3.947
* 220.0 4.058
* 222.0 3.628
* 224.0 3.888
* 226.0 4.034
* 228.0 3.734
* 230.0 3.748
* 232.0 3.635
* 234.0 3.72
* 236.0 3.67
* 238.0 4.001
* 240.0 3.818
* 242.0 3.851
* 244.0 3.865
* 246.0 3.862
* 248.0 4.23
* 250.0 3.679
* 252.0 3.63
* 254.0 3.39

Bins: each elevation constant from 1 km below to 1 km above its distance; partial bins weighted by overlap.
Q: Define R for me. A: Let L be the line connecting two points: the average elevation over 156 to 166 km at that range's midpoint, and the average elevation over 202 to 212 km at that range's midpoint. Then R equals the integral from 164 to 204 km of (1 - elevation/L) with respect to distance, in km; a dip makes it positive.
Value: 3.4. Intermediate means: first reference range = 3.35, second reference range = 3.77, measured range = 3.26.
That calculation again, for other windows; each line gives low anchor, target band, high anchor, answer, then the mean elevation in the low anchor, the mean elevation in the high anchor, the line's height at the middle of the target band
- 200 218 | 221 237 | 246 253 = 0.2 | 3.78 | 3.85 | 3.81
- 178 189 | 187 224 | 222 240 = -2.1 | 3.1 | 3.79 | 3.42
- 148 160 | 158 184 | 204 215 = 1.8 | 3.28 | 3.83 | 3.45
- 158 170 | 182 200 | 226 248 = 1.2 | 3.3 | 3.82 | 3.49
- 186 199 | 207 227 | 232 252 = -1.8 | 3.28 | 3.83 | 3.55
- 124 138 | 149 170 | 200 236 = 0.8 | 3.19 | 3.79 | 3.38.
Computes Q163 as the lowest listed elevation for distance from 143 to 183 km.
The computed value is 2.916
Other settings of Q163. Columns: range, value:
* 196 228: 3.318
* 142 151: 3.171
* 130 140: 3.118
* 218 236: 3.628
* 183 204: 3.063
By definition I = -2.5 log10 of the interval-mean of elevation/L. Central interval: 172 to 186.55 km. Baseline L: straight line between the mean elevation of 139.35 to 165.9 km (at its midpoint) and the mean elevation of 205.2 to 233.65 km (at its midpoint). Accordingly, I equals 0.13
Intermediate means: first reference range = 3.3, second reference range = 3.83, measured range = 3.12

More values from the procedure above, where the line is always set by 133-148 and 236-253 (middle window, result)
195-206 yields 0.025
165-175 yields 0.071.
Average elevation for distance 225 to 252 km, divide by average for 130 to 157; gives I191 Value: 1.18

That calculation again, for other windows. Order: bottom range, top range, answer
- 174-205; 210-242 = 1.17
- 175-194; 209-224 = 1.23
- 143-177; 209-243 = 1.17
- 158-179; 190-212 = 1.09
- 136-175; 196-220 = 1.14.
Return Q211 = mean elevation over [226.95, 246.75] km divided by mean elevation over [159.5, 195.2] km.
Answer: 1.18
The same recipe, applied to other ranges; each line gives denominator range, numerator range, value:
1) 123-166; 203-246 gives 1.17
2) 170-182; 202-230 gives 1.22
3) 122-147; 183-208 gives 1.04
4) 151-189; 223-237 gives 1.18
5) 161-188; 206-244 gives 1.20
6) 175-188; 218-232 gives 1.23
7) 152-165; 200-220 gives 1.15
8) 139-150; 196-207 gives 1.07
